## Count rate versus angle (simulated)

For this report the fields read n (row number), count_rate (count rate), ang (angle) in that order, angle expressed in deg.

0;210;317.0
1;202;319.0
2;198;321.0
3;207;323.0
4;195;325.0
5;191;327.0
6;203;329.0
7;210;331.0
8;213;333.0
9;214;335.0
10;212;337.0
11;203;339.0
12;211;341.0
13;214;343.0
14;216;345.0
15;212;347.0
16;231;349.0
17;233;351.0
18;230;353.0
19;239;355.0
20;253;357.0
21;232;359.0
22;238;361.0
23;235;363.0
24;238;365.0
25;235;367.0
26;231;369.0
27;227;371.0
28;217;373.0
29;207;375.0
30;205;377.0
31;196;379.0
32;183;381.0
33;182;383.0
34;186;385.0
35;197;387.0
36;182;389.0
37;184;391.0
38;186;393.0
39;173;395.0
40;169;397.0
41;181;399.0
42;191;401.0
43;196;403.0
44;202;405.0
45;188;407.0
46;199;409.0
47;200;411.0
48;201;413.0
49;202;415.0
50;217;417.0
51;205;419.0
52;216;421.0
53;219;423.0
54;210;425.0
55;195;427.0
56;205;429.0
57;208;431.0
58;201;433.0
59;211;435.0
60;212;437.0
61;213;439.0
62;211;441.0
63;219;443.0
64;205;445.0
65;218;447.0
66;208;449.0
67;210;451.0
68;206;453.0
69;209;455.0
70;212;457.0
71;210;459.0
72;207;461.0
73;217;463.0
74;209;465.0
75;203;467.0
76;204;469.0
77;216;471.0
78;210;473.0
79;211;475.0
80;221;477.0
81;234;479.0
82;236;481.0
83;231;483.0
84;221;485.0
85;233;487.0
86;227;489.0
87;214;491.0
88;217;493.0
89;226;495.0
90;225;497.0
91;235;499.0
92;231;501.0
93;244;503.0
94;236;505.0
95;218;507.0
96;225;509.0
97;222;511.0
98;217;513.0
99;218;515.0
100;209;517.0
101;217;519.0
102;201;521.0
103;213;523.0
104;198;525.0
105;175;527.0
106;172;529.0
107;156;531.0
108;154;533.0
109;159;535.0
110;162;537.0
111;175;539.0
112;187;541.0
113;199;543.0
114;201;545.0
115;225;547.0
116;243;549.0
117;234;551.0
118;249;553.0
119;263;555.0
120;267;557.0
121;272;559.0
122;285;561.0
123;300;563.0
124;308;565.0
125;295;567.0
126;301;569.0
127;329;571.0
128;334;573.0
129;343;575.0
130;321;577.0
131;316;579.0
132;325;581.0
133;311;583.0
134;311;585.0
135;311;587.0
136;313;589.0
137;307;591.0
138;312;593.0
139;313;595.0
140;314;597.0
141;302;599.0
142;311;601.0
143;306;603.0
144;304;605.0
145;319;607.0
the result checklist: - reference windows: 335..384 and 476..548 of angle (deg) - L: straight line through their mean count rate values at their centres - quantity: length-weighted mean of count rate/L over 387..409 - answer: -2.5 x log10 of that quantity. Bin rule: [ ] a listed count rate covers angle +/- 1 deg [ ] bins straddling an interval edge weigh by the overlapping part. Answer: 0.17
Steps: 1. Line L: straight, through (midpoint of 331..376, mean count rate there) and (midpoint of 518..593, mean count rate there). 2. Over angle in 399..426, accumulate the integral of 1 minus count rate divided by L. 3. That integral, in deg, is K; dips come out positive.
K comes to 3.5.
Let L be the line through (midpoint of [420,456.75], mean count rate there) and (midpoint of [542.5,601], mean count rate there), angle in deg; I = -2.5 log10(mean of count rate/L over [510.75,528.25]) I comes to 0.24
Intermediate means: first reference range 210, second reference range 291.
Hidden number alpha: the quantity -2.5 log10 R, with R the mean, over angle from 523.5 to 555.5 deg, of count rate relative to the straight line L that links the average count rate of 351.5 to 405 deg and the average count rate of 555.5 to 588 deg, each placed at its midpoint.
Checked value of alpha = 0.43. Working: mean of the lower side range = 208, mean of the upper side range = 307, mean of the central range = 196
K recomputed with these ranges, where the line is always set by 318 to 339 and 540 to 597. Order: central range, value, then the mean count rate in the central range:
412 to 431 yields 2.3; 208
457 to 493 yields 5.1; 218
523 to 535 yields 4.3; 174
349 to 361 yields -1.3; 237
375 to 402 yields 4.6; 187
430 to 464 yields 4.7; 210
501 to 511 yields 1.3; 230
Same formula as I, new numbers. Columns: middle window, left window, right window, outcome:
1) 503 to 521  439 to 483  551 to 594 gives 0.15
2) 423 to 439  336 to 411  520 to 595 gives 0.08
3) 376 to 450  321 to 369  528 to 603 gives 0.18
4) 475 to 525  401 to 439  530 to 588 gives 0.06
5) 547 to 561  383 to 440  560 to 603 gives 0.16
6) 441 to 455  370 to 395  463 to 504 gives 0.01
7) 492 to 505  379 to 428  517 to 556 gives -0.16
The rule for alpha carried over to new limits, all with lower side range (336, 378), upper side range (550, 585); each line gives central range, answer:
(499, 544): 0.37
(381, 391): 0.25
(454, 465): 0.23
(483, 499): 0.20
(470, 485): 0.20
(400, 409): 0.23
